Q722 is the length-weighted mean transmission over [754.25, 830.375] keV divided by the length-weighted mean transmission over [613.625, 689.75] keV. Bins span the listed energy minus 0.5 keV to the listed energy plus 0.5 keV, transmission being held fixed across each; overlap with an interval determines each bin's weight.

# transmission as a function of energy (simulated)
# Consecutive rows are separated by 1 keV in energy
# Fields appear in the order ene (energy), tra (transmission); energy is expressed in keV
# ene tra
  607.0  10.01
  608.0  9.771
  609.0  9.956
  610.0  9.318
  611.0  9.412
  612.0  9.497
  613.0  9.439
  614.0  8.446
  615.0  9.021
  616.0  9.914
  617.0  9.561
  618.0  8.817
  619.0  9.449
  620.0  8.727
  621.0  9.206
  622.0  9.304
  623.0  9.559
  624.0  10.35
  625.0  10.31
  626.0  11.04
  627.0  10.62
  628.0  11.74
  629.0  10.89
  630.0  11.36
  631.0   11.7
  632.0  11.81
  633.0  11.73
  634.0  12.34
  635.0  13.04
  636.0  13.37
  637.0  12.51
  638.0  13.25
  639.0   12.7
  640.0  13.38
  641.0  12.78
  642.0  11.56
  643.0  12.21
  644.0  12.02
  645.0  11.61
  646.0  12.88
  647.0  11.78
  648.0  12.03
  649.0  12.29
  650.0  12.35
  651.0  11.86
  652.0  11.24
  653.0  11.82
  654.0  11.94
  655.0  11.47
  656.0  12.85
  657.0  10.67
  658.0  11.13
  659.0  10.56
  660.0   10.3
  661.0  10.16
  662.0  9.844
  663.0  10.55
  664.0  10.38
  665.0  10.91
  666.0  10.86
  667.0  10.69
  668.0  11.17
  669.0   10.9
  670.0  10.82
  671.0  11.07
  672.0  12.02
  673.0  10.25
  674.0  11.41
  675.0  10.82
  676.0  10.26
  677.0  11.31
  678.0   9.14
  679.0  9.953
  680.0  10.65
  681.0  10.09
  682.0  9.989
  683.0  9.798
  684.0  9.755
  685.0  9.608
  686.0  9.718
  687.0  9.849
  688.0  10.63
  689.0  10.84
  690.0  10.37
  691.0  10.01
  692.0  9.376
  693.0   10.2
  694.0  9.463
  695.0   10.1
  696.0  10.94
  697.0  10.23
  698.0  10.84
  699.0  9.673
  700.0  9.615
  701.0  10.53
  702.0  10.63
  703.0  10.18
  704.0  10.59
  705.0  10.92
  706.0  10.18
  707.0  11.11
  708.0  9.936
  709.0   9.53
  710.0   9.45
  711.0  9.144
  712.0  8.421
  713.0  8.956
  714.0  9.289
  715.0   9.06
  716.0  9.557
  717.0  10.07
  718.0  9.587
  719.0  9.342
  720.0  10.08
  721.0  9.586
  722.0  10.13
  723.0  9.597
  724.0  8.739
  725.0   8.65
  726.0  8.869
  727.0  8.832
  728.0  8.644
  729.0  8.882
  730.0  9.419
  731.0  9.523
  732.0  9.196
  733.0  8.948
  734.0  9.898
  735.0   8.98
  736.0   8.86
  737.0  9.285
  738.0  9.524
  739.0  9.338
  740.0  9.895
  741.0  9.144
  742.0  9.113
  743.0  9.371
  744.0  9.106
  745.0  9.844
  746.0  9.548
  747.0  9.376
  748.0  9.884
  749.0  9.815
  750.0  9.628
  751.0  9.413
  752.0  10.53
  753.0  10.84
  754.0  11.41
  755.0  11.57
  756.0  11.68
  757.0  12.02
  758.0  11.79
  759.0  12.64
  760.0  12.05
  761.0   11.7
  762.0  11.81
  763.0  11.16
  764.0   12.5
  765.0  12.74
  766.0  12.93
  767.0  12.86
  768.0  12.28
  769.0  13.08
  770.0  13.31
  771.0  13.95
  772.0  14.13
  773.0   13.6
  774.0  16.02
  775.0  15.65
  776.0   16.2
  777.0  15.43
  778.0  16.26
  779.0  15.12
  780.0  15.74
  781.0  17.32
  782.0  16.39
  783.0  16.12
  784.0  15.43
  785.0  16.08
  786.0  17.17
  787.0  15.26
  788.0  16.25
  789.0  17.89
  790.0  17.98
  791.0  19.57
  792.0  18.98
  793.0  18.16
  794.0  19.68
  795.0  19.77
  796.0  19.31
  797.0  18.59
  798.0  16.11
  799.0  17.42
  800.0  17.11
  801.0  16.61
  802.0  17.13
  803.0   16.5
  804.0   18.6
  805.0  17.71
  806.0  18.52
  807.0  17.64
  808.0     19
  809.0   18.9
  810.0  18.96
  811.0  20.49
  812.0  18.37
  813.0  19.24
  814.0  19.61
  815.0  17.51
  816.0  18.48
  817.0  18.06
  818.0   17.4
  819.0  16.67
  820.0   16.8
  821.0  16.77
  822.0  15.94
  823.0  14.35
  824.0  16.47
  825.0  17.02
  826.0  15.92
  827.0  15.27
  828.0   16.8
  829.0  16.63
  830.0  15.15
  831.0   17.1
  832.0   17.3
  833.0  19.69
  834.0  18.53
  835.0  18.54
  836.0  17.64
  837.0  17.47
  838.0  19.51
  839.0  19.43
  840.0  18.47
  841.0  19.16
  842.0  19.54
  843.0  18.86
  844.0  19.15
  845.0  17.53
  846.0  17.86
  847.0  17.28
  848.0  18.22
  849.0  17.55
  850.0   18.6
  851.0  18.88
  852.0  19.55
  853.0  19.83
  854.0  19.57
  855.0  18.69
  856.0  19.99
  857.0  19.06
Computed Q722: 1.5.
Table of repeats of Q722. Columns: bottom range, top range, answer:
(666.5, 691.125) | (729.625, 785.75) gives 1.15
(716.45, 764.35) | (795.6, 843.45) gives 1.78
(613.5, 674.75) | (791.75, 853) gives 1.61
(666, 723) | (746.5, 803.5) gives 1.44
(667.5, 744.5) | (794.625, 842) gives 1.80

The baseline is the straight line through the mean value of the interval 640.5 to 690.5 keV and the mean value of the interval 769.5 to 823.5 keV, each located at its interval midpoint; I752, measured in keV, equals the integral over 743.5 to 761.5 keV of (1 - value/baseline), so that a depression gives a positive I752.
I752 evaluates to 5.22 keV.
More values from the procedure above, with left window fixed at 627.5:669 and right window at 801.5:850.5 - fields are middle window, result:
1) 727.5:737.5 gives 3.7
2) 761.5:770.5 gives 1.8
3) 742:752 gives 3.7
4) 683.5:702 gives 4.4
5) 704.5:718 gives 4.1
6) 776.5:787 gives 0.1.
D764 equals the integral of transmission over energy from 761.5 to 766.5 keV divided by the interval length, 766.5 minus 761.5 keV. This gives 12.2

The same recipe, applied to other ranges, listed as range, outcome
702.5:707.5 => 10.6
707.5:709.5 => 9.73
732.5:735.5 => 9.28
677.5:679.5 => 9.55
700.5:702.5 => 10.6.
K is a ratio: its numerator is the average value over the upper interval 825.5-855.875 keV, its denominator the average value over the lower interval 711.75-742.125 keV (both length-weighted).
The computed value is 1.96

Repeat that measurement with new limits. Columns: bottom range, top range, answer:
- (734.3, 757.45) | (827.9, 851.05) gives 1.83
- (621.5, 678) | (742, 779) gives 1.06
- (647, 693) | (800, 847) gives 1.65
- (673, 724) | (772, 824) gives 1.73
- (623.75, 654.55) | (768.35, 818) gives 1.43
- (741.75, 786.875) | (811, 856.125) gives 1.40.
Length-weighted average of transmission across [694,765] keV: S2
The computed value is 10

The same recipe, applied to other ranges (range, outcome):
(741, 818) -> 15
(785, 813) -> 18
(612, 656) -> 11.2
